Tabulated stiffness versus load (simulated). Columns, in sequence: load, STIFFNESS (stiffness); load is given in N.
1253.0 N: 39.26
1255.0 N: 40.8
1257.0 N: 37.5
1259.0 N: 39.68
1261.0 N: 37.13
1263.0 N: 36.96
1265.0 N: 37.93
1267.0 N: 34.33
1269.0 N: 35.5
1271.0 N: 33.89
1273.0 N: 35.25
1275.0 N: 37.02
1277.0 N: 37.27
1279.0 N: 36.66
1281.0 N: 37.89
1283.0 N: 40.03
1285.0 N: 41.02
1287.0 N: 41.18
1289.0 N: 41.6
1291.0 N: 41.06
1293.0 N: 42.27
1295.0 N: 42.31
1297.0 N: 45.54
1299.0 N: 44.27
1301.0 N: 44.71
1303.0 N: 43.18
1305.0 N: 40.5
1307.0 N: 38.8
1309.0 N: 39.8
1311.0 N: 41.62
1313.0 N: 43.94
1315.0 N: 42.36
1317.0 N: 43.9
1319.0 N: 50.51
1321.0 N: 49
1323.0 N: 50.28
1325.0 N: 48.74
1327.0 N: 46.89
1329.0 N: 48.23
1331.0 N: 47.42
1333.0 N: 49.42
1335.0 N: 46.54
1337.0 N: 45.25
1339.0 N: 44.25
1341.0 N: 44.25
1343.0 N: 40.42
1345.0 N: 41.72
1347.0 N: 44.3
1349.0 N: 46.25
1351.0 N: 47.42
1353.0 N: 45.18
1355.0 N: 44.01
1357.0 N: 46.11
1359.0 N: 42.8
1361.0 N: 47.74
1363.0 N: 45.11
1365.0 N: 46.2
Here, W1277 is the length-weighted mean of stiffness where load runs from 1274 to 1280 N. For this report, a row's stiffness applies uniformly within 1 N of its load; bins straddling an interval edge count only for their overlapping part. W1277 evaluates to 37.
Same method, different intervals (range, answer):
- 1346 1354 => 45.8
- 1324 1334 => 48.1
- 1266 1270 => 34.9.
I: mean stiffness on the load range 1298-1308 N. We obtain 42.3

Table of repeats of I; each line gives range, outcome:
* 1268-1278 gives 35.8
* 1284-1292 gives 41.2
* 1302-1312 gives 40.8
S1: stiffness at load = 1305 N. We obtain 40.5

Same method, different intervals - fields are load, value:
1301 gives 44.71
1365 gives 46.2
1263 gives 36.96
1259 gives 39.68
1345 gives 41.72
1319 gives 50.51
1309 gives 39.8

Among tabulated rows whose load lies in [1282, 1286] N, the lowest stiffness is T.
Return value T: 40.03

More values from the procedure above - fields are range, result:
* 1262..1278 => 33.89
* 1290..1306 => 40.5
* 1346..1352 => 44.3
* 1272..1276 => 35.25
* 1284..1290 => 41.02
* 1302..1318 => 38.8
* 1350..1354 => 45.18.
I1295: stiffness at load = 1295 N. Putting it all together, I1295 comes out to 42.31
